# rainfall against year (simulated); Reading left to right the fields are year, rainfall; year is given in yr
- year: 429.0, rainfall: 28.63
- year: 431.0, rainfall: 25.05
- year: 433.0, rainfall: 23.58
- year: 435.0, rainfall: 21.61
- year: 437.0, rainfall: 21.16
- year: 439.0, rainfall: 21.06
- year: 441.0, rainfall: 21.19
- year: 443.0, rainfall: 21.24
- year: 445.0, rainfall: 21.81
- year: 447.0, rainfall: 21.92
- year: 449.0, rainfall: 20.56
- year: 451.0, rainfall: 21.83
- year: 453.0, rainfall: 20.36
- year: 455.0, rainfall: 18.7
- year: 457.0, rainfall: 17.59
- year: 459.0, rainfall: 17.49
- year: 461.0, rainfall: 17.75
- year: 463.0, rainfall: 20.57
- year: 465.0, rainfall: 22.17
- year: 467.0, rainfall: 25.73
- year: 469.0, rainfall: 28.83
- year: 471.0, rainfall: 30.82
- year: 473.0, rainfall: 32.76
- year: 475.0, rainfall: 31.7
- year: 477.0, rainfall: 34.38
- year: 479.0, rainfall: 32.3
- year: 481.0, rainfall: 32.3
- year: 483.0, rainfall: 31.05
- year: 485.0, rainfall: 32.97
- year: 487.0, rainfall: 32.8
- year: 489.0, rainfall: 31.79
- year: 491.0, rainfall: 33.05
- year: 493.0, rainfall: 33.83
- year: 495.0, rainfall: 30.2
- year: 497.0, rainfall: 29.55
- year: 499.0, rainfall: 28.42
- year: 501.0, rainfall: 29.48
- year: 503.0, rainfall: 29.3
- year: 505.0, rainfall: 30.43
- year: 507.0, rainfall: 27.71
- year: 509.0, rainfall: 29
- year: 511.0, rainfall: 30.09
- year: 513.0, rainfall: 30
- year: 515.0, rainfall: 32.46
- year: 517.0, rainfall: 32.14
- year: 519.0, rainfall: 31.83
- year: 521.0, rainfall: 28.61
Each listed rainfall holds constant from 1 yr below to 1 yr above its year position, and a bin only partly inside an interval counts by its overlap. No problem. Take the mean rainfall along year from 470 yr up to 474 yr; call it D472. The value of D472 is 31.8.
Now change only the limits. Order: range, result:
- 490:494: 33.4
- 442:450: 21.4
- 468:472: 29.8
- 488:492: 32.4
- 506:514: 29.2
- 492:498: 31.2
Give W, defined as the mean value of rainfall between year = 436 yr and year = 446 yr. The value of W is 21.3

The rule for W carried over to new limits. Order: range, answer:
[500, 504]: 29.4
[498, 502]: 29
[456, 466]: 19.1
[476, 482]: 33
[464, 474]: 28.1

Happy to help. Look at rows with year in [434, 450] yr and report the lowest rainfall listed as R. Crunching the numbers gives 20.56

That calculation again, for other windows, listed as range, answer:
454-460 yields 17.49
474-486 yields 31.05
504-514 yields 27.71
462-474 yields 20.57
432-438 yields 21.16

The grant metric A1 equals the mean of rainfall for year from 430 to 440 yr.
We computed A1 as 22.5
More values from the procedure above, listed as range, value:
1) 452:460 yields 18.5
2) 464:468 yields 24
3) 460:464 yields 19.2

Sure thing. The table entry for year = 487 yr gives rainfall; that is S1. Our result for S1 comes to 32.8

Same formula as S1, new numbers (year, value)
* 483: 31.05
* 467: 25.73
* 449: 20.56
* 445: 21.81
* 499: 28.42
